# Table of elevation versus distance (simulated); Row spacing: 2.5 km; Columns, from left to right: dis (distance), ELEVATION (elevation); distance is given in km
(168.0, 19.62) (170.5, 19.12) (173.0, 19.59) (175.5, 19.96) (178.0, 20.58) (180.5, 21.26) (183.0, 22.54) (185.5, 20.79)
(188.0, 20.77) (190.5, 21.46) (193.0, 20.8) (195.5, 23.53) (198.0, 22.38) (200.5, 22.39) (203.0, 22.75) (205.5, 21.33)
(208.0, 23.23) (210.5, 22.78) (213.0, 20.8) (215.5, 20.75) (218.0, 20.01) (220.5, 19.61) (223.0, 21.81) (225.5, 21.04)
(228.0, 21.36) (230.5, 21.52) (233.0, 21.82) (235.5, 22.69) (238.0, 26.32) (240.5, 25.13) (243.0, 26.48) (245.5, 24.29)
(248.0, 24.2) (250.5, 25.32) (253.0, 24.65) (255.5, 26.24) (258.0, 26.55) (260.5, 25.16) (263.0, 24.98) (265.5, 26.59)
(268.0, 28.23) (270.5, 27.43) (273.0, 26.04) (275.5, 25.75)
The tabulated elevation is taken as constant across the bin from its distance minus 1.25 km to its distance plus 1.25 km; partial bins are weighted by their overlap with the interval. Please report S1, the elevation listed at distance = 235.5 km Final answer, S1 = 22.69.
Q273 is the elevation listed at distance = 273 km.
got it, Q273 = 26.04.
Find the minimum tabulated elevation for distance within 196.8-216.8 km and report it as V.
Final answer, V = 20.75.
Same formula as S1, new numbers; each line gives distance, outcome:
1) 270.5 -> 27.43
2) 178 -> 20.58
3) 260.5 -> 25.16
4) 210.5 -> 22.78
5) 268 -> 28.23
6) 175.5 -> 19.96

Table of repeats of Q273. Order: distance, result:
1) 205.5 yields 21.33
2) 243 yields 26.48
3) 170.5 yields 19.12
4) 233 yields 21.82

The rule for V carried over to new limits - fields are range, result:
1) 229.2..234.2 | 21.52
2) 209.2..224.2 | 19.61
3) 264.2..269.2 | 26.59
